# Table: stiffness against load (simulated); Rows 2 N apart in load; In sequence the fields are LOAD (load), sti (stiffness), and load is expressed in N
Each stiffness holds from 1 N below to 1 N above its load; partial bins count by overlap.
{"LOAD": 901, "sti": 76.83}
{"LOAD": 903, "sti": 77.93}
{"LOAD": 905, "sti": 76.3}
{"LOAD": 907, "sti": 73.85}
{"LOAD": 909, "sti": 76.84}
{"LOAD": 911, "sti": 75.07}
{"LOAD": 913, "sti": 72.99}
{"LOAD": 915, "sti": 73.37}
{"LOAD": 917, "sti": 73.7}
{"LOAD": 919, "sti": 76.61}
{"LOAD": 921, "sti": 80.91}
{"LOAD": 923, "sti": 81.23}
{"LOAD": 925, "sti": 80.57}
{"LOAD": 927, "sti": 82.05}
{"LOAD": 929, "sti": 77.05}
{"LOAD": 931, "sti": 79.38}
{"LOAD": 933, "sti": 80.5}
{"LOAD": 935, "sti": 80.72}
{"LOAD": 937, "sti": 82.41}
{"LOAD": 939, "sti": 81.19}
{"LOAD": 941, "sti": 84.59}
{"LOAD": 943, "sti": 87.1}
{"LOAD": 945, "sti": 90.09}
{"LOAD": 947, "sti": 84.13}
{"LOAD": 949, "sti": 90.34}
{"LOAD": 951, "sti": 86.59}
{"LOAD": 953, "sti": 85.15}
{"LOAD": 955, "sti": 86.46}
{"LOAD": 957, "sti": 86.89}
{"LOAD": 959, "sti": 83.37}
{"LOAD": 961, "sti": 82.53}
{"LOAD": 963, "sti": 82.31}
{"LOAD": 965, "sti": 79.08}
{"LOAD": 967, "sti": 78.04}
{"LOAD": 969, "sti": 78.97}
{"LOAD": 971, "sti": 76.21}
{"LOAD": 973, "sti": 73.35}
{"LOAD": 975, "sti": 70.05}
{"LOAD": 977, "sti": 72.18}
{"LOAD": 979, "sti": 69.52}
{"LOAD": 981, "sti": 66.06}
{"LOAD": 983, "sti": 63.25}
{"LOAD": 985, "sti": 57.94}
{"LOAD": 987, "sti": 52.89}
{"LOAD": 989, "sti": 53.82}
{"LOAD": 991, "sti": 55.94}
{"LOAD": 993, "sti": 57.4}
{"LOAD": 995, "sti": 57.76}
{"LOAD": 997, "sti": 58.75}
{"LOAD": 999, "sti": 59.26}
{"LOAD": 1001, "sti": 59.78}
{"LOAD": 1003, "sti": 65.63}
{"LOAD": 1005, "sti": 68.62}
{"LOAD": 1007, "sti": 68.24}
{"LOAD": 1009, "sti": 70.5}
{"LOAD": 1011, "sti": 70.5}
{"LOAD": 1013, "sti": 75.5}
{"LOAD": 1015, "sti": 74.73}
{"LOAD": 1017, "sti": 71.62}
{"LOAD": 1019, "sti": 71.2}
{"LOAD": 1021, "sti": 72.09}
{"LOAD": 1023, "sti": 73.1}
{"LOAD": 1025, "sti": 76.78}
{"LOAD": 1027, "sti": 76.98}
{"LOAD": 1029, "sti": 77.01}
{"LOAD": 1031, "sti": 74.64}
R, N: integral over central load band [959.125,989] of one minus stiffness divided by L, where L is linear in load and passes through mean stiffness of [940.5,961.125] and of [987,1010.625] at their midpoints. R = 1.3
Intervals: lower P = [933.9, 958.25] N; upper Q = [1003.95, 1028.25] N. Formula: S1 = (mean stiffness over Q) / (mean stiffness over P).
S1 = 0.85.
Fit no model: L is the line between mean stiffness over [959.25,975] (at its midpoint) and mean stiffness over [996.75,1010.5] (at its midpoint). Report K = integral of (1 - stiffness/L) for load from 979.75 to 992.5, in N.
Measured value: 2.3 N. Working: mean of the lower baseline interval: 78.3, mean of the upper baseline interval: 64.9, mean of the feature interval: 58.5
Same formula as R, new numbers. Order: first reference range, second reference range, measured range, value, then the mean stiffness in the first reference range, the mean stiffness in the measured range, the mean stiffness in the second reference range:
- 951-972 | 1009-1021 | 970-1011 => 6.86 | 82.1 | 64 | 72.5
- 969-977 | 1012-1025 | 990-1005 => 2.79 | 73.8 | 59.8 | 73.3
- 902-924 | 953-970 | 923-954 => -1.52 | 76.3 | 83.4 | 82.4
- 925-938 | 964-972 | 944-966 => -1.75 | 80.4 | 85.2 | 78.1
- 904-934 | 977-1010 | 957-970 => -2.49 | 77.4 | 81.2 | 61.9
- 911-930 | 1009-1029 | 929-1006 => 1.83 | 77.5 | 73.9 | 73.6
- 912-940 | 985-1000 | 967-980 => -2.22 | 78.8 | 73.7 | 56.6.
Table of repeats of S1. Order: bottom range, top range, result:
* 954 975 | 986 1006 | 0.74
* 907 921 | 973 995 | 0.83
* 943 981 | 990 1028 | 0.84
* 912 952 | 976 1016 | 0.79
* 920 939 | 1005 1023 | 0.89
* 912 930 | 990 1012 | 0.81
